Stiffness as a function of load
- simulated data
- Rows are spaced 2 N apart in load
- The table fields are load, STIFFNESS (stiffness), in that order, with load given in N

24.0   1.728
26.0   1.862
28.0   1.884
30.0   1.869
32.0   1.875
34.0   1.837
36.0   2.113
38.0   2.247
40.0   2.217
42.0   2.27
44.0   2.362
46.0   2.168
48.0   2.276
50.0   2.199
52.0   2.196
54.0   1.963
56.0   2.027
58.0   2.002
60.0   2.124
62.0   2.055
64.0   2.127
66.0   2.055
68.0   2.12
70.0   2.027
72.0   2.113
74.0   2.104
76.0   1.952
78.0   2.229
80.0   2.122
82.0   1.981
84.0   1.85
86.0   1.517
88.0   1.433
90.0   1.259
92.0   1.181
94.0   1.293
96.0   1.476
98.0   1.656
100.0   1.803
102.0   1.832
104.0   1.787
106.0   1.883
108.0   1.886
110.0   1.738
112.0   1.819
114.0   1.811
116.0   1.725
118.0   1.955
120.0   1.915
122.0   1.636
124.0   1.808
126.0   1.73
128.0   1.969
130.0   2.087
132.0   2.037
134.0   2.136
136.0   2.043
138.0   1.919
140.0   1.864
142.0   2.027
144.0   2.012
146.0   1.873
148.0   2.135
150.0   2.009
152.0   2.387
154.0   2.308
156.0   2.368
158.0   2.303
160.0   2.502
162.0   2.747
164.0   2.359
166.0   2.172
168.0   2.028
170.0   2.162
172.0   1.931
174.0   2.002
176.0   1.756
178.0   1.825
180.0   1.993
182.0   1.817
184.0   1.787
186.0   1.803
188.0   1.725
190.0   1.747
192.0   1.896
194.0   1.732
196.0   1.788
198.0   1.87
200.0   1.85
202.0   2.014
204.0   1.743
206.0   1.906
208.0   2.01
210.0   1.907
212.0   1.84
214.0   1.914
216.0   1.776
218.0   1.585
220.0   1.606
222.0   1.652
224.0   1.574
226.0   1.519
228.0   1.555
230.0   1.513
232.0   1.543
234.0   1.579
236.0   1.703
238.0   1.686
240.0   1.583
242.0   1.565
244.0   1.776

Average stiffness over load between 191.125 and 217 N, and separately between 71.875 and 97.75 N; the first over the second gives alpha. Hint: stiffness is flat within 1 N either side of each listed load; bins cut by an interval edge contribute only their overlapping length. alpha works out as 1.09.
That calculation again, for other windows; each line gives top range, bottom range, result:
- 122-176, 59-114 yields 1.15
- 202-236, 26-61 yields 0.82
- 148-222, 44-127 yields 1.05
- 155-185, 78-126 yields 1.23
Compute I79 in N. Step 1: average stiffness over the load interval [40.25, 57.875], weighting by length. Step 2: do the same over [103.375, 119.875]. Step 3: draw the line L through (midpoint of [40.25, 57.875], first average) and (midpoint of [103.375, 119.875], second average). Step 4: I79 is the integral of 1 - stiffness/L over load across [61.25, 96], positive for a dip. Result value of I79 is 3.2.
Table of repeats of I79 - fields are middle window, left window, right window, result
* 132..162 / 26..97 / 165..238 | -4.72 N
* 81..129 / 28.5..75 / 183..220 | 7.03 N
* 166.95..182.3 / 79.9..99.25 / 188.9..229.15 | -2.12 N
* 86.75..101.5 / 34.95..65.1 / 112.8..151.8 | 4.20 N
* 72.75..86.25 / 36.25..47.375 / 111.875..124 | 0.25 N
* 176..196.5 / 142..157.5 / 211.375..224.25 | 1.14 N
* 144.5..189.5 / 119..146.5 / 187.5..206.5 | -4.97 N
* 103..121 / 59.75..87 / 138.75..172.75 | 2.27 N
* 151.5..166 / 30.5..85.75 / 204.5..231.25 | -4.33 N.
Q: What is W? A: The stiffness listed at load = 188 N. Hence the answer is 1.725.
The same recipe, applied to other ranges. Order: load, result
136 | 2.043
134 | 2.136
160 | 2.502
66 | 2.055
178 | 1.825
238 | 1.686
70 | 2.027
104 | 1.787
